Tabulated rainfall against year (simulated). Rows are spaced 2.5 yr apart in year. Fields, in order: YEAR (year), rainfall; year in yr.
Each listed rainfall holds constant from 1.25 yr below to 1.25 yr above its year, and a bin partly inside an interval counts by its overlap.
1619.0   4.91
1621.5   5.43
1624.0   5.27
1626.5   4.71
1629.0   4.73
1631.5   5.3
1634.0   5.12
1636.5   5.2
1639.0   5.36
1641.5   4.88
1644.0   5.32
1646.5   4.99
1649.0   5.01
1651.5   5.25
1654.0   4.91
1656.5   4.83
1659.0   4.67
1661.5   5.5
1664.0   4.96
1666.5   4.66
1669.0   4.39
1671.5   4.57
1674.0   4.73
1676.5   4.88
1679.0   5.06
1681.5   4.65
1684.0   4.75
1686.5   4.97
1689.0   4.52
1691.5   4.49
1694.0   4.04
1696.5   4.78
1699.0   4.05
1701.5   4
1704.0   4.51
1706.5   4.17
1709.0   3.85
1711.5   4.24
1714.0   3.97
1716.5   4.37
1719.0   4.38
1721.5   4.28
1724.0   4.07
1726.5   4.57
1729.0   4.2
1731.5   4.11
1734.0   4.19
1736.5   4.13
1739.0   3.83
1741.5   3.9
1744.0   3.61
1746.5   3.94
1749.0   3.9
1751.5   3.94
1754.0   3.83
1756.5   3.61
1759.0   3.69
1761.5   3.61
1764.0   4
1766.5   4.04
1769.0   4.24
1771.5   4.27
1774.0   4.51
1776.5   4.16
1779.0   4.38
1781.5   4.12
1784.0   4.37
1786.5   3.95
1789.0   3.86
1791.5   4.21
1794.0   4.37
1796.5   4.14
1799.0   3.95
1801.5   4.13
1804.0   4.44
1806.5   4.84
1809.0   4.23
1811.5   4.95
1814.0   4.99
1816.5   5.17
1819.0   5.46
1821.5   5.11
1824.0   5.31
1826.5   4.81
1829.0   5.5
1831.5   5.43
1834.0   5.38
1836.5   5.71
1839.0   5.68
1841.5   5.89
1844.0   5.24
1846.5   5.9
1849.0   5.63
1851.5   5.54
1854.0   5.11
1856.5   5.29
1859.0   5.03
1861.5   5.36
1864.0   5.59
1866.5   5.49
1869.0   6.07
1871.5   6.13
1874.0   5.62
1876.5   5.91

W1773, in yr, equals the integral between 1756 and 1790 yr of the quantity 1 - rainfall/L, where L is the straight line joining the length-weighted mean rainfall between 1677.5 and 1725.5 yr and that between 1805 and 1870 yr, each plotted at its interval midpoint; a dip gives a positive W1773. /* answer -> 5.6 yr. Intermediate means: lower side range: 4.38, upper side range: 5.33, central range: 4.07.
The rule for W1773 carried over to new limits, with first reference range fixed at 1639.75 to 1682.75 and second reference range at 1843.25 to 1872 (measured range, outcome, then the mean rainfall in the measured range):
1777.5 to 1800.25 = 5.0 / 4.15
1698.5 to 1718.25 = 3.5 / 4.15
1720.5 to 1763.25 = 9.9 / 3.96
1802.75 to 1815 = 1.6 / 4.68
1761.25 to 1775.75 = 3.0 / 4.15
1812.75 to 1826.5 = 0.6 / 5.17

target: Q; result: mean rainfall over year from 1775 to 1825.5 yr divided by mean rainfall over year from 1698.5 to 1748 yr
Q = 1.09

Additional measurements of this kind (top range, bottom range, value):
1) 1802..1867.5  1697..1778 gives 1.29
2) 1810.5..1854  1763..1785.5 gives 1.27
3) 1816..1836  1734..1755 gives 1.36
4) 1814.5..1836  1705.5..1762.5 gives 1.31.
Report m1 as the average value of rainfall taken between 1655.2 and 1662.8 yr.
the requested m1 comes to 5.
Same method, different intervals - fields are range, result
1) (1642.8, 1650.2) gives 5.11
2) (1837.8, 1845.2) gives 5.61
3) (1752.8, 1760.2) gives 3.71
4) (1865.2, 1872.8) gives 5.89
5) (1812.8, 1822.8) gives 5.18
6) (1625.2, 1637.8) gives 5.01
